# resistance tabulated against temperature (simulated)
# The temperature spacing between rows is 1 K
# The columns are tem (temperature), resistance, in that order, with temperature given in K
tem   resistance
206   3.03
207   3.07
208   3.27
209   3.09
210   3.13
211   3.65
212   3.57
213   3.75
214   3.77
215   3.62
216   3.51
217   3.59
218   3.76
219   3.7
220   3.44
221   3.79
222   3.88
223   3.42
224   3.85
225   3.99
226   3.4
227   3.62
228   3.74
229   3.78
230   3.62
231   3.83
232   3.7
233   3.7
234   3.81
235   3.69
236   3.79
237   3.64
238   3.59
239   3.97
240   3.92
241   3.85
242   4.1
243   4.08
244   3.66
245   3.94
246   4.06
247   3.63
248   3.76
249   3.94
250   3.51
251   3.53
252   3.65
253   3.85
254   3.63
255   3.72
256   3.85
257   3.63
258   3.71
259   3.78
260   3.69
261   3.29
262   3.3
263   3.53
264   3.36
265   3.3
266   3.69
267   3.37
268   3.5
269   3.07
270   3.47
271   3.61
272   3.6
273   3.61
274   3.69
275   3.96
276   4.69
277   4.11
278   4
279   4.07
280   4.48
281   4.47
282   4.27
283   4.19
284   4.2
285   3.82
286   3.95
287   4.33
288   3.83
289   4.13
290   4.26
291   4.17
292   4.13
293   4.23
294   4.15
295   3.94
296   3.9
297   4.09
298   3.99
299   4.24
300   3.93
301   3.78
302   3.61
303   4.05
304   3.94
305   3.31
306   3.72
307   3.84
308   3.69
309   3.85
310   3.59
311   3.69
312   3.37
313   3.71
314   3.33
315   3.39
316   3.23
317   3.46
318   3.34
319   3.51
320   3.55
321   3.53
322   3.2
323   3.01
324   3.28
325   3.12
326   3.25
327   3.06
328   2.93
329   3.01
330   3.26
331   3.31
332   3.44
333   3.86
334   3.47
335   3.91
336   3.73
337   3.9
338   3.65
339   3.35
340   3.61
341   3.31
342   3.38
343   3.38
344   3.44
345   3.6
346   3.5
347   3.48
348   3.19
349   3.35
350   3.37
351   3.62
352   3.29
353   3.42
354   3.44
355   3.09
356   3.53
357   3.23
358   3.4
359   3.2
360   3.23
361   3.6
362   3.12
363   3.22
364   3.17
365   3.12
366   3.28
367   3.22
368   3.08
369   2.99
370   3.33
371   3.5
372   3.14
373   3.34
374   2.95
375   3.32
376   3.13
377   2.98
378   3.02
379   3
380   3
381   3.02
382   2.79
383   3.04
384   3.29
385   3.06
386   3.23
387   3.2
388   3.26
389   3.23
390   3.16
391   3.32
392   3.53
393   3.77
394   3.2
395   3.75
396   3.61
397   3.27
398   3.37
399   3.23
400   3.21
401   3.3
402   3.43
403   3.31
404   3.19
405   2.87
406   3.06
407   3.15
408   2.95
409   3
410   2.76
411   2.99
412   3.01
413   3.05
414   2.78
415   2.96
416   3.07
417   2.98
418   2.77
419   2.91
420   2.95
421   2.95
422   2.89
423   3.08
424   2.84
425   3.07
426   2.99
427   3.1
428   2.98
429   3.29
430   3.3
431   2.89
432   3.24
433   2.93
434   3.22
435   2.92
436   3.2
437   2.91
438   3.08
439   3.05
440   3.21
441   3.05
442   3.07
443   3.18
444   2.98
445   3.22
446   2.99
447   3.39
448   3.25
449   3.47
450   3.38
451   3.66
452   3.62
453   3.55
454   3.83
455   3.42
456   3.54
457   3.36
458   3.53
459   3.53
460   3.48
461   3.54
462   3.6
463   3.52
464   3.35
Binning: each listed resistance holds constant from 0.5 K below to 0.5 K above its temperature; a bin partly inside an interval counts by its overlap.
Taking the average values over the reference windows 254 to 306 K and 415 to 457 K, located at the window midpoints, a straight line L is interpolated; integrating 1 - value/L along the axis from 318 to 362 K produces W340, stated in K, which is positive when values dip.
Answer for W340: 2.4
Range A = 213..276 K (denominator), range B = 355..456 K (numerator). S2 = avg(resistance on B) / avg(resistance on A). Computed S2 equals 0.86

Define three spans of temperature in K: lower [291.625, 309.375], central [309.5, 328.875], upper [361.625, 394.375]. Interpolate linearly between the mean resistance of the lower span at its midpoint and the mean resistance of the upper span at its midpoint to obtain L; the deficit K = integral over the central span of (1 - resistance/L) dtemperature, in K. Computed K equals 2.1 K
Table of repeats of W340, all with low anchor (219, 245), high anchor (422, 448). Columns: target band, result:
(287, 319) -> -2.6 K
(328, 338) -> -0.3 K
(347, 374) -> 0.4 K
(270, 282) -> -1.3 K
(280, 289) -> -1.4 K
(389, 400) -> -0.6 K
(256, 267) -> 0.4 K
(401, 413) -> 0.4 K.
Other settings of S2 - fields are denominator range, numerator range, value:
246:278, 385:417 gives 0.87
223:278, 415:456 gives 0.85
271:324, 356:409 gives 0.84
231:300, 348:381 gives 0.84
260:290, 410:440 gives 0.79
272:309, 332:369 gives 0.85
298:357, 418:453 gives 0.90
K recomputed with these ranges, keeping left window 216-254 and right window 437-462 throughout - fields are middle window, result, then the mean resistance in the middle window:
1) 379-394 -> 1.1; 3.2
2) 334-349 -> 0.1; 3.52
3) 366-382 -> 1.6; 3.13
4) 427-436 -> 0.7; 3.1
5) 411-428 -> 2.2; 2.96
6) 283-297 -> -1.7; 4.08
